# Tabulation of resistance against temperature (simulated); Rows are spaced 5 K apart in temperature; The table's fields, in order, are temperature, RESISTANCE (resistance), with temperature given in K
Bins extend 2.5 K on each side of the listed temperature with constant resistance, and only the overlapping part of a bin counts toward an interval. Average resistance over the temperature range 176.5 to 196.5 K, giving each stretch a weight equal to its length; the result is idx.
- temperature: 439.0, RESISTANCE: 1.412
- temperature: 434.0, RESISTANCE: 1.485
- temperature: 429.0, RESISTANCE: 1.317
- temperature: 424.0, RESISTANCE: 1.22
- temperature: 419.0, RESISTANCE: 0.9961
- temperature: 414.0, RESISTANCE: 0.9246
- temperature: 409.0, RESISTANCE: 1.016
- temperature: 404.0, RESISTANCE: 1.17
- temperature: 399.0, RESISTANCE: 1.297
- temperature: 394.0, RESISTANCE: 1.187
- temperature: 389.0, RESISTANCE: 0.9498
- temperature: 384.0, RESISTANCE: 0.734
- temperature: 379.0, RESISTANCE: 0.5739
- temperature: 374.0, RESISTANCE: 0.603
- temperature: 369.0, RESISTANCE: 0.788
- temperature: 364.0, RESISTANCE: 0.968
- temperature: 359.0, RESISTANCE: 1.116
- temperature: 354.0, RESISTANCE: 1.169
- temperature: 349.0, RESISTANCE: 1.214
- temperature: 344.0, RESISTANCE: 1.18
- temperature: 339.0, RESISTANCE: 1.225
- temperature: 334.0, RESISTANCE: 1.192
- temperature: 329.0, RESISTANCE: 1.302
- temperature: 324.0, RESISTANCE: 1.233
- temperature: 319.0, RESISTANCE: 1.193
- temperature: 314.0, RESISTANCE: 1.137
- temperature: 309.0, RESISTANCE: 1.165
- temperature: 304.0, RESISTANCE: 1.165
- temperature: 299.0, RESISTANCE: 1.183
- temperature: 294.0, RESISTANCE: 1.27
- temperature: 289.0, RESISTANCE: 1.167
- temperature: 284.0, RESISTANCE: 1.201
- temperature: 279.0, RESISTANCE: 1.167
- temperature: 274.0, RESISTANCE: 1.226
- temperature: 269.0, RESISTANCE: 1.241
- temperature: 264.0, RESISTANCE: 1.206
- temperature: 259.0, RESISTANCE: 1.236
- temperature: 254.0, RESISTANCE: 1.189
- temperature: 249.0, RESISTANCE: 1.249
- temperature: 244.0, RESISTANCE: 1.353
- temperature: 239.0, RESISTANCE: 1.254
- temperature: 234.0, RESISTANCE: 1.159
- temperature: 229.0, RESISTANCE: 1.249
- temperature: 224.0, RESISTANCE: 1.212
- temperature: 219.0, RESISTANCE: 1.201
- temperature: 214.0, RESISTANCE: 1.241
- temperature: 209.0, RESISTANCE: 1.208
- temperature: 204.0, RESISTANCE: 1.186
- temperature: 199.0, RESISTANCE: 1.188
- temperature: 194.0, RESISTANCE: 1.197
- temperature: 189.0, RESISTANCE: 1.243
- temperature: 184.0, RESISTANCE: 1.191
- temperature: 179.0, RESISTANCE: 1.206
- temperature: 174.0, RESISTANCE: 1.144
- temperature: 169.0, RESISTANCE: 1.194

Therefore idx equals 1.21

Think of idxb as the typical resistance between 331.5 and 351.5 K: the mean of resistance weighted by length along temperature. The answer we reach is 1.2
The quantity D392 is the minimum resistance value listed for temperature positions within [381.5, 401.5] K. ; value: 0.734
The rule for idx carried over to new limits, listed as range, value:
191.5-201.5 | 1.19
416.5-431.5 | 1.18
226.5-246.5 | 1.25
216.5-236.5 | 1.21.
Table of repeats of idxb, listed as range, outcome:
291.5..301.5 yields 1.23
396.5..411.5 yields 1.16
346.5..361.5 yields 1.17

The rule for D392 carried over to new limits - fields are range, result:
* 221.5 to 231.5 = 1.212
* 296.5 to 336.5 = 1.137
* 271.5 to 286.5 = 1.167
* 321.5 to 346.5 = 1.18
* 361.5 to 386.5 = 0.5739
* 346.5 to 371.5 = 0.788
